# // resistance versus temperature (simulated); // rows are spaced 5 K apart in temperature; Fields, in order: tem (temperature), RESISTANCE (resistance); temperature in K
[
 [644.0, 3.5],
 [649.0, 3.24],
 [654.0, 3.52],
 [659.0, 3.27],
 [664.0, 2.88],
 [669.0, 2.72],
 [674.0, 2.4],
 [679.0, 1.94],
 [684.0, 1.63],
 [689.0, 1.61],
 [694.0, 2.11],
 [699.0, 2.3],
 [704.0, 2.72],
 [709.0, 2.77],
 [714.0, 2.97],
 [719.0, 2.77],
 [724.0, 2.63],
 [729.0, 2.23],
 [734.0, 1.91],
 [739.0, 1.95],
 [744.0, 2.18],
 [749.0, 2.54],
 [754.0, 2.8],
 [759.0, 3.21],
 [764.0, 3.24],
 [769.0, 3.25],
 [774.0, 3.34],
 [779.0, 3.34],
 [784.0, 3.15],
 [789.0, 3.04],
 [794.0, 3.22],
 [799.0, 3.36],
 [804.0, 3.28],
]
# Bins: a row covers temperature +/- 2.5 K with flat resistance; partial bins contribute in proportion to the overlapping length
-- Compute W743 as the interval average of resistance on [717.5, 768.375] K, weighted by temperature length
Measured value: 2.57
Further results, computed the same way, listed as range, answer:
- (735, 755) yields 2.3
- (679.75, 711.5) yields 2.18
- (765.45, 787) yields 3.26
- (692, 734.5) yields 2.52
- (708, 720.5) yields 2.85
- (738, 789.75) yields 2.94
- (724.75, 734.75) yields 2.2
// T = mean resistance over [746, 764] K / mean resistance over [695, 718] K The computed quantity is 1.09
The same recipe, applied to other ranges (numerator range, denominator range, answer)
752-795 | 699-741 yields 1.28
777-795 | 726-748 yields 1.51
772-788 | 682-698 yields 1.77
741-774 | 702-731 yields 1.08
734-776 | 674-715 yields 1.23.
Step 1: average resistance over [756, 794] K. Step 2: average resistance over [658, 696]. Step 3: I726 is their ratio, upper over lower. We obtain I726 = 1.4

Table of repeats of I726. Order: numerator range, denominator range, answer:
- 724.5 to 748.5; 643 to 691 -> 0.81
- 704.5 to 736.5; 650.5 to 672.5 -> 0.83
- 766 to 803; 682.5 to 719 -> 1.38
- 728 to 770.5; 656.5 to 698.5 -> 1.12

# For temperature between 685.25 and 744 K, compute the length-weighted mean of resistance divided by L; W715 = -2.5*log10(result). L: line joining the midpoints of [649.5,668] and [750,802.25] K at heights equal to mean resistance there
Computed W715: 0.33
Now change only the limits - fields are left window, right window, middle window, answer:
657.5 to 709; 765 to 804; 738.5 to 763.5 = 0.13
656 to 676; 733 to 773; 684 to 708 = 0.28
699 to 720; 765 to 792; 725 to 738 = 0.34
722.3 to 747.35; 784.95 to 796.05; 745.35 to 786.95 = -0.14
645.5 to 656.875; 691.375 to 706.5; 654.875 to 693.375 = 0.22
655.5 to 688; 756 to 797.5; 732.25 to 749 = 0.38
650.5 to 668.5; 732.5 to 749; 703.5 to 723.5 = -0.14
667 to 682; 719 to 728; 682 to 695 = 0.34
